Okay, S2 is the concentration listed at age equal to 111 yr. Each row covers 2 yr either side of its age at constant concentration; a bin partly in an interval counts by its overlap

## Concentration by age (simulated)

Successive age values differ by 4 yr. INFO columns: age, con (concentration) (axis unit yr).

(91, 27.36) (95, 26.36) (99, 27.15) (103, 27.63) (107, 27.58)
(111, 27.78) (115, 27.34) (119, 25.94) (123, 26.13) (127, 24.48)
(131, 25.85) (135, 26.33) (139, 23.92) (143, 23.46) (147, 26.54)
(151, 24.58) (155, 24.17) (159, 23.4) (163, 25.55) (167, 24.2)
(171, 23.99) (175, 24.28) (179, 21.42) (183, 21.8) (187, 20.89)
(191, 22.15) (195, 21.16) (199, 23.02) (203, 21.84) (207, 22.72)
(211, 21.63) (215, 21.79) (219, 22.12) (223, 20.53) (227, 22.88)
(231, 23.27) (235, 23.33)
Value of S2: 27.78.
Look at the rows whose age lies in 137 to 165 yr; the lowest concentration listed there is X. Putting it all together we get 23.4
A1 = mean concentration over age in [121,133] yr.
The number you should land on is 25.5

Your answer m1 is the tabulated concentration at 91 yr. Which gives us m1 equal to 27.36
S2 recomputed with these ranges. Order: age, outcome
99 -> 27.15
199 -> 23.02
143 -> 23.46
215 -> 21.79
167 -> 24.2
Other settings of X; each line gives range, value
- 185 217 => 20.89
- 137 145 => 23.46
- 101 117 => 27.34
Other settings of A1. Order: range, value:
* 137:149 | 24.6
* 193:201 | 22.1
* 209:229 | 21.8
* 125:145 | 24.8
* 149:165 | 24.4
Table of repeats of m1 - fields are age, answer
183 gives 21.8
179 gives 21.42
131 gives 25.85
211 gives 21.63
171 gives 23.99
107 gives 27.58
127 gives 24.48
